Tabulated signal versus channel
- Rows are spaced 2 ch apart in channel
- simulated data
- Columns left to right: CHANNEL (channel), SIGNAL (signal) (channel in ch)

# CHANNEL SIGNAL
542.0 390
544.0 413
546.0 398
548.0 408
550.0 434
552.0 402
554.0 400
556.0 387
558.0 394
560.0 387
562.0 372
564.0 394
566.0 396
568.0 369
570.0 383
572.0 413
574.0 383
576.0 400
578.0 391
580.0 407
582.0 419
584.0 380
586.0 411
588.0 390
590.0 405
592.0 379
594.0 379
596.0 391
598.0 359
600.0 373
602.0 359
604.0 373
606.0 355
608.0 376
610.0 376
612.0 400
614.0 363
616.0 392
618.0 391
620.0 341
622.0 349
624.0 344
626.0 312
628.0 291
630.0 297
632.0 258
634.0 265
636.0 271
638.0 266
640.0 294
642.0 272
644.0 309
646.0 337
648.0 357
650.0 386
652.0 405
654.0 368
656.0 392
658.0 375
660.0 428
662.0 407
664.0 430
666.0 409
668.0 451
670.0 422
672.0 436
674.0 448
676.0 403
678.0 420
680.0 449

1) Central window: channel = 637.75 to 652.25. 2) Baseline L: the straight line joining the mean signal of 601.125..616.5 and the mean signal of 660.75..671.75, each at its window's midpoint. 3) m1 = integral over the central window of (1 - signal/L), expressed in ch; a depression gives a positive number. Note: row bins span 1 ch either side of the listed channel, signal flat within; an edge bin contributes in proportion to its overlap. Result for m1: 2.8 ch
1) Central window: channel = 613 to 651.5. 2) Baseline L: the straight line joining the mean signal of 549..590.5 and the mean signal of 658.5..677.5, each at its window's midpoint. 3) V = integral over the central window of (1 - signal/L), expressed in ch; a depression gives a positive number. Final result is 8.6 ch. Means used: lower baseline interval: 396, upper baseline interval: 424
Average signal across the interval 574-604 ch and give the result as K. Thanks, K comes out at 388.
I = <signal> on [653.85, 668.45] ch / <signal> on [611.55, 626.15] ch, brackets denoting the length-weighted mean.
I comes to 1.12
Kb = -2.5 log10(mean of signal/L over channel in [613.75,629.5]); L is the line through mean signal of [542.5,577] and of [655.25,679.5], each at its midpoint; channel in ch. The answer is 0.18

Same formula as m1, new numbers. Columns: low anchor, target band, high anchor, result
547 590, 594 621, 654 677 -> 2.1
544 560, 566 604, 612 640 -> -2.3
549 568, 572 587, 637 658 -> -0.7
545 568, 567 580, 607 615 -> 0.0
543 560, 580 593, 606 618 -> -0.3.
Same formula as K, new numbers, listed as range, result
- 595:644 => 336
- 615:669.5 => 349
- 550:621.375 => 386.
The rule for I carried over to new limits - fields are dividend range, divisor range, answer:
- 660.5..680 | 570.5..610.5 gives 1.10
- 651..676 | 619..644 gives 1.39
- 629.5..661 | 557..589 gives 0.84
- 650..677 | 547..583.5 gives 1.04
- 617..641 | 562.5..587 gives 0.78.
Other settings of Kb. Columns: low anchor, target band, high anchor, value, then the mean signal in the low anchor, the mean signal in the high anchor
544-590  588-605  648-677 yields 0.06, 397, 410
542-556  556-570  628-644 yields 0.00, 406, 278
